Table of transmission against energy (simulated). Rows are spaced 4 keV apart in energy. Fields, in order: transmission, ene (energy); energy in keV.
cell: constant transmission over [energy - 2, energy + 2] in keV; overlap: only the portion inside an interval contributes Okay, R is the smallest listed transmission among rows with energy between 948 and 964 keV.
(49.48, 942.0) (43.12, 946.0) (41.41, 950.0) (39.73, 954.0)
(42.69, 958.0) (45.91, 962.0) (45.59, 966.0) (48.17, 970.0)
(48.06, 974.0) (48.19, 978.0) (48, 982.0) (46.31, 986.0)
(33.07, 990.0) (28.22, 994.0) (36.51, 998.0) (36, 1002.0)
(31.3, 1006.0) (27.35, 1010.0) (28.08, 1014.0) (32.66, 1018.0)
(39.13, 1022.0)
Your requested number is 39.73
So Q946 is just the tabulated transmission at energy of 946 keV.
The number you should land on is 43.12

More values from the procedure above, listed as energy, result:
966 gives 45.59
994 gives 28.22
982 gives 48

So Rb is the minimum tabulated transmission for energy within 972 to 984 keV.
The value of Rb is 48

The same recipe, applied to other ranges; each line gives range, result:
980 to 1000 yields 28.22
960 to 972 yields 45.59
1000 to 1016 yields 27.35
